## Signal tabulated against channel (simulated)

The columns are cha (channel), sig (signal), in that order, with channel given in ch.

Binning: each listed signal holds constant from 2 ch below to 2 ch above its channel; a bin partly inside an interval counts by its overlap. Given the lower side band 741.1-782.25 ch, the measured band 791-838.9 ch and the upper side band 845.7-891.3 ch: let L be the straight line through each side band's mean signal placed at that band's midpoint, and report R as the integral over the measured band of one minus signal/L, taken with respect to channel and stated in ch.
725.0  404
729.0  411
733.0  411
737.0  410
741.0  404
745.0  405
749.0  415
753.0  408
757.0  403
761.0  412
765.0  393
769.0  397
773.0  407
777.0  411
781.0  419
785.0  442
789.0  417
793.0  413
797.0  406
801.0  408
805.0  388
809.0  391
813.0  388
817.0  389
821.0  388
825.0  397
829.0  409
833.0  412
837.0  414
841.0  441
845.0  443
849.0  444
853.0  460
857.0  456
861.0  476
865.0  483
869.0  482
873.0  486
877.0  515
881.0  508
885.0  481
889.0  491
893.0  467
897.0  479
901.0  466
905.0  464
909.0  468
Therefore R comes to 4.6 ch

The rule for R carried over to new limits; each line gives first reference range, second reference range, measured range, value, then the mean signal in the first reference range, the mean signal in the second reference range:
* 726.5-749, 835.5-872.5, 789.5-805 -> 0.9 ch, 409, 457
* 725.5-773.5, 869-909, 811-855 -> 3.5 ch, 406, 483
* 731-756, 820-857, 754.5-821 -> 1.9 ch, 409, 426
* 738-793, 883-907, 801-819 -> 1.7 ch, 410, 475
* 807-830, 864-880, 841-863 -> 0.0 ch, 393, 493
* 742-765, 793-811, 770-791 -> -0.8 ch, 407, 400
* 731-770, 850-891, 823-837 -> 1.5 ch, 406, 483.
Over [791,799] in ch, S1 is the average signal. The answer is 410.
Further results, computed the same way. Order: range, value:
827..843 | 419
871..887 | 498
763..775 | 399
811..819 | 388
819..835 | 402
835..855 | 440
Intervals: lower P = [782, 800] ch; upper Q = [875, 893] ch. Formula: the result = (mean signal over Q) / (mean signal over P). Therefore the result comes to 1.18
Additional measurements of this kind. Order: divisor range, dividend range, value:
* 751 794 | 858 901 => 1.18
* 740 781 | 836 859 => 1.09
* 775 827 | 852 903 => 1.19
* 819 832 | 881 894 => 1.22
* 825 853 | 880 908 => 1.12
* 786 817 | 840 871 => 1.15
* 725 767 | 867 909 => 1.19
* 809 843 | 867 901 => 1.21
